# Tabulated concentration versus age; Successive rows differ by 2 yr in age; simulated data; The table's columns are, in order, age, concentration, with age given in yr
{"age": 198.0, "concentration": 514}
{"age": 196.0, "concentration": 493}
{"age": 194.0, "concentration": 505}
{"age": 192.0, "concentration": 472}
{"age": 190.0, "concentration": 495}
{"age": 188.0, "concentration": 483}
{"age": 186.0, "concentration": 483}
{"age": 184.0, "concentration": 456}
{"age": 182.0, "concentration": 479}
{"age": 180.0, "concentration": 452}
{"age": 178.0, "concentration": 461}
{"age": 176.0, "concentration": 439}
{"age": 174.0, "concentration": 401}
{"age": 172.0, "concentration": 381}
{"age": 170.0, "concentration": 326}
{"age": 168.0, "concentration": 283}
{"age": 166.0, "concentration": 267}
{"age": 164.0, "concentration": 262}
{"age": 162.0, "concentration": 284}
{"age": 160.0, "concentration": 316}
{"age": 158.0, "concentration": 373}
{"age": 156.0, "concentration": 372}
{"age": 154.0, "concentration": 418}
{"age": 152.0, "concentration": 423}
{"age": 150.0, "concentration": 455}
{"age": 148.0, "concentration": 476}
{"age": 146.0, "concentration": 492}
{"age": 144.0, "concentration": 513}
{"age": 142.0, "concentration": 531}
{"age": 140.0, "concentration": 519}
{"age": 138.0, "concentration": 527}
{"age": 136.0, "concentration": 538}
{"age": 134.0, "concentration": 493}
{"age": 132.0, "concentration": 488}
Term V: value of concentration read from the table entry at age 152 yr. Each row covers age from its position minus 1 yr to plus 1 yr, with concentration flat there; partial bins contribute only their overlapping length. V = 423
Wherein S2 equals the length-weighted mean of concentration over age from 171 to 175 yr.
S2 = 391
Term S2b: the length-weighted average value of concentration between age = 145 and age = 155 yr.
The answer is 453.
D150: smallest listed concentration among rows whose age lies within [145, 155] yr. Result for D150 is 418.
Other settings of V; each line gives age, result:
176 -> 439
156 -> 372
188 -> 483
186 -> 483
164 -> 262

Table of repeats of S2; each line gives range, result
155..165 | 321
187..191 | 489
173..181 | 438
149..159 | 408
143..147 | 502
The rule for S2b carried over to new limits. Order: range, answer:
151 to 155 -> 420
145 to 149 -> 484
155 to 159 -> 372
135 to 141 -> 528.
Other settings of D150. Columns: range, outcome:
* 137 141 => 519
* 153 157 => 372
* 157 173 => 262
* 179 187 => 452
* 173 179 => 401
